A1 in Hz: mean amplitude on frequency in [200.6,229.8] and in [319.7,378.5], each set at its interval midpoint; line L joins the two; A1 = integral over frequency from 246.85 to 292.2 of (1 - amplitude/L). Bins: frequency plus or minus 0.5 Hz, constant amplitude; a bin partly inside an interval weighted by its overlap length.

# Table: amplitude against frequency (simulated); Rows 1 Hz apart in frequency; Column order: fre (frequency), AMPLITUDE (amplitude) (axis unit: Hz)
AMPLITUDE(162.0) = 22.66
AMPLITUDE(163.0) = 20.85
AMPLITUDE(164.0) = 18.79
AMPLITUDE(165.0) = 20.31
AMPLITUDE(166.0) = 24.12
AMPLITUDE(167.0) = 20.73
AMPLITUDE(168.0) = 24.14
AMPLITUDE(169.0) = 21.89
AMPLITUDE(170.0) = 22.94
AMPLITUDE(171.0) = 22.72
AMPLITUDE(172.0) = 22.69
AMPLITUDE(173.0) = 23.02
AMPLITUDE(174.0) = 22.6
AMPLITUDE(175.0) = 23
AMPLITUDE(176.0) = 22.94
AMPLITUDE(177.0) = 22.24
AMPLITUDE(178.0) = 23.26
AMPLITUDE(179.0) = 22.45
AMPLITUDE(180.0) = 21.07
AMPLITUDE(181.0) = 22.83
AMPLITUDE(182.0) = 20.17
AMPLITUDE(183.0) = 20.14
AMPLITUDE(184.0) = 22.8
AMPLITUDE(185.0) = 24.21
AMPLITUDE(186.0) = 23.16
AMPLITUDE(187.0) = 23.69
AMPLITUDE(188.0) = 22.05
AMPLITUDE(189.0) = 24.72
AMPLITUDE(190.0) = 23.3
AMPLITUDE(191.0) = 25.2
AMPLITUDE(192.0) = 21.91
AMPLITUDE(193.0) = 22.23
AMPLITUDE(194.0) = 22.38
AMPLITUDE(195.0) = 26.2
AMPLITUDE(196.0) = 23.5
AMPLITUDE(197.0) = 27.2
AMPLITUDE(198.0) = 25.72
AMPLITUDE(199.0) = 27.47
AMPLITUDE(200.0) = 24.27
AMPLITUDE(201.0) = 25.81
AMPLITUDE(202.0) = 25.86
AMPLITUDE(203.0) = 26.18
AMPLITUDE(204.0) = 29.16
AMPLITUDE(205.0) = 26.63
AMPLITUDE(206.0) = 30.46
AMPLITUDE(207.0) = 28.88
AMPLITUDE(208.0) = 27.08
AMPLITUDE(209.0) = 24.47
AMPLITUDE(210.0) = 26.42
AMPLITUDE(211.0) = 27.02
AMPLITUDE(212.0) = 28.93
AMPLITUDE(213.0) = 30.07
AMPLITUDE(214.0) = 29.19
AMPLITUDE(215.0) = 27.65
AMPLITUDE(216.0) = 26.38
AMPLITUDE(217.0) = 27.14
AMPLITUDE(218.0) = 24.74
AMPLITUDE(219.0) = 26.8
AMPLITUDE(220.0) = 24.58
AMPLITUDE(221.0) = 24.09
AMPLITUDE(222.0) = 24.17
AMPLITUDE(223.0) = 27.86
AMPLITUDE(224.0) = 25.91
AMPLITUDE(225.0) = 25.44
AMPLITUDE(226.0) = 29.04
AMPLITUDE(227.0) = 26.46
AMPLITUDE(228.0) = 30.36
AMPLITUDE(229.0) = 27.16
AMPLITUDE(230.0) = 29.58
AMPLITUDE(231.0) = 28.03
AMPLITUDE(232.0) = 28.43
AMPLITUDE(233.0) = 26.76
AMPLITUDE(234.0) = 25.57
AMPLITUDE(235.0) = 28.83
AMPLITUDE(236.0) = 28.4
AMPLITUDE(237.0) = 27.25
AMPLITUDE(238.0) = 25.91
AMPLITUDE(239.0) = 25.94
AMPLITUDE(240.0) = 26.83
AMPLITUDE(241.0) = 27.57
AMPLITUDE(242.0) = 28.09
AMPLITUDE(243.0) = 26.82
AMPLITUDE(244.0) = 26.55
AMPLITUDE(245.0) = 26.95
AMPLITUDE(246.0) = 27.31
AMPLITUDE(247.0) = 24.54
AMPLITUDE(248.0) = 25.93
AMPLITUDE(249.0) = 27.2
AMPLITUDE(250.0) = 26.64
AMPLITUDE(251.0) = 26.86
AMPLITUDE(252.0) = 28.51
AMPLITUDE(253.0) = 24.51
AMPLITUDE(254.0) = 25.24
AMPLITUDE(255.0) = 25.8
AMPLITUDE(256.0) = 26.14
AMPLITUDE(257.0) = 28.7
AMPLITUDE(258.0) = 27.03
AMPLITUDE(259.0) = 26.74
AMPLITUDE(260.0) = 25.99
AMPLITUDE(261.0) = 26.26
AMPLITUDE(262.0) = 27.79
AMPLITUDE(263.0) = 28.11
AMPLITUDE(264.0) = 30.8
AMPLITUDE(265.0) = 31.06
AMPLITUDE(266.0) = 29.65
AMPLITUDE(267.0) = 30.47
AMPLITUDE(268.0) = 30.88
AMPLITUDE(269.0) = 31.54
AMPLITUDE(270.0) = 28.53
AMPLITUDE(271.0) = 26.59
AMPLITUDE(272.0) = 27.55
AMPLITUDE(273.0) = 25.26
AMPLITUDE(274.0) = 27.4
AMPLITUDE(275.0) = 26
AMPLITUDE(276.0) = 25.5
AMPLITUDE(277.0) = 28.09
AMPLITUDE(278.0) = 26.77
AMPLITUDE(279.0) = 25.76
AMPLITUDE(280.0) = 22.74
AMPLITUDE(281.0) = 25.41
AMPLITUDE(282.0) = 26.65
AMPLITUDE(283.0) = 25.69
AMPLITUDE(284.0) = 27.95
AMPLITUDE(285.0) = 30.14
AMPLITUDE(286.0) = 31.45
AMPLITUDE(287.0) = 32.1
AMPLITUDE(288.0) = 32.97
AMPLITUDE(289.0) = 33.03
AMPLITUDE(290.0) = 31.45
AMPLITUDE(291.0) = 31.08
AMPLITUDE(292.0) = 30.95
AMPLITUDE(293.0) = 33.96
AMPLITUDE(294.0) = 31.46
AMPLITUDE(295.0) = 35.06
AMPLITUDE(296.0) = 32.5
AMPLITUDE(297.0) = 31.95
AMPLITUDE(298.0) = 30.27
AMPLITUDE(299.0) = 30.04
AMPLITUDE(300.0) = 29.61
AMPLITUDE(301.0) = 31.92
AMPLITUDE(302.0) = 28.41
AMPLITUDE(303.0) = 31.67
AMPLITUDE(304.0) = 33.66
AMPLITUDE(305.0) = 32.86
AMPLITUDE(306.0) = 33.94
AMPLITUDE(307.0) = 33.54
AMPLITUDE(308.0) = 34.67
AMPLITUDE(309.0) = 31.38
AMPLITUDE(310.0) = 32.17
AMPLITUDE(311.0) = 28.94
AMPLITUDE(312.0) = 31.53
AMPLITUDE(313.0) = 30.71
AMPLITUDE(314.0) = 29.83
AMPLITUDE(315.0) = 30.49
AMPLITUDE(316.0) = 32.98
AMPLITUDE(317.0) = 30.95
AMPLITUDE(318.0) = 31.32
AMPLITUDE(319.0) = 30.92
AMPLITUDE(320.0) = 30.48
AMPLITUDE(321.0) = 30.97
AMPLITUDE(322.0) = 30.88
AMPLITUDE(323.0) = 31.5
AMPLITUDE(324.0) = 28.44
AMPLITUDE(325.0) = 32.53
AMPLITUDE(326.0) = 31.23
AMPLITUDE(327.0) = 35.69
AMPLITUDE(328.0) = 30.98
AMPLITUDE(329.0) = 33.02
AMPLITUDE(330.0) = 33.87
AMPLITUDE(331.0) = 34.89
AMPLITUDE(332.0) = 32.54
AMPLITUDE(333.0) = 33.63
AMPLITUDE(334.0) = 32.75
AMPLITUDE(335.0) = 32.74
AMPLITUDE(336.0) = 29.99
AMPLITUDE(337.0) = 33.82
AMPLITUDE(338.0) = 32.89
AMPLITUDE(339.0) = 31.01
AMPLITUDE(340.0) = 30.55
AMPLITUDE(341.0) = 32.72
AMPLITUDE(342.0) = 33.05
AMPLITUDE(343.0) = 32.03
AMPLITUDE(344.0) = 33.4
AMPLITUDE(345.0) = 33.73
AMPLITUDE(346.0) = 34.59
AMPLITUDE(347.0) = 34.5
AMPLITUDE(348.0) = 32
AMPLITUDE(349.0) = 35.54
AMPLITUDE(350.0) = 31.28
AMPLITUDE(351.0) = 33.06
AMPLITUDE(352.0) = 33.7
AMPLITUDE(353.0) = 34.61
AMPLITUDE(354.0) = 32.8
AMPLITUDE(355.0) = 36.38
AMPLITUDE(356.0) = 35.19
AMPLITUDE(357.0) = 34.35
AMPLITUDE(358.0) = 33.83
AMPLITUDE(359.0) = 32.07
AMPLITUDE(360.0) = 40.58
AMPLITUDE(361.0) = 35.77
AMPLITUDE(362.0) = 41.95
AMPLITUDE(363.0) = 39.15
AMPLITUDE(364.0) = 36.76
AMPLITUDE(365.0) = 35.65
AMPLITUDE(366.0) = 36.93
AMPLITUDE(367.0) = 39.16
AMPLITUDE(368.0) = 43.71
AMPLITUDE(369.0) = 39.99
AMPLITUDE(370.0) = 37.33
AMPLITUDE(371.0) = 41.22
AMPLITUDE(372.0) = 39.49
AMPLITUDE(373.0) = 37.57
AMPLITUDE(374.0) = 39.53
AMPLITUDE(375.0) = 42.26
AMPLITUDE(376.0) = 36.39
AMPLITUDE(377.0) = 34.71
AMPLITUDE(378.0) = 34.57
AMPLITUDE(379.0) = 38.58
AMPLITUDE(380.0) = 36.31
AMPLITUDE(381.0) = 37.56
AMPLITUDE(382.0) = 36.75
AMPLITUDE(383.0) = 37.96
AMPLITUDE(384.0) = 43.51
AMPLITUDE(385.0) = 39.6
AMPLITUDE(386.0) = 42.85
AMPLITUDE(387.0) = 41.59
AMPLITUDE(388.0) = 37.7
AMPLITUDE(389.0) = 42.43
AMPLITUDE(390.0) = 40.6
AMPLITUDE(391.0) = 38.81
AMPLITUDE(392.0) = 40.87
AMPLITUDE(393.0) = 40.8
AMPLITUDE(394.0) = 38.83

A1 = 3.33 Hz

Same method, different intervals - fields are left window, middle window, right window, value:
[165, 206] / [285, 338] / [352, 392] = 2.3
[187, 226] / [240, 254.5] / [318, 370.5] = 0.9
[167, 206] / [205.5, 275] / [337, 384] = 0.4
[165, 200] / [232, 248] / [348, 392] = 0.4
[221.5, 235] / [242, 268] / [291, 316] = 1.4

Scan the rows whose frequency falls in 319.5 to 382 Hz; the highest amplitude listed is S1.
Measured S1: 43.71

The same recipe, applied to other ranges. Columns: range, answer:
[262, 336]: 35.69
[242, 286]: 31.54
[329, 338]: 34.89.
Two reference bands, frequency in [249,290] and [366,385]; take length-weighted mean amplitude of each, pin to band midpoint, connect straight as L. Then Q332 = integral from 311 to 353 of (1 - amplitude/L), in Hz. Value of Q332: 2.4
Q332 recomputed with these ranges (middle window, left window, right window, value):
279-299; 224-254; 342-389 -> 0.5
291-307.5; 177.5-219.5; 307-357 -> -0.7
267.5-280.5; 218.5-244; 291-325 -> 1.1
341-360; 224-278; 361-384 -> 1.3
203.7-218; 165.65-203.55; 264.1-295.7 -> -1.5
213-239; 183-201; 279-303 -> -0.9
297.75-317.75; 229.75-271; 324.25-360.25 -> -0.2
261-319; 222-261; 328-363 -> 0.2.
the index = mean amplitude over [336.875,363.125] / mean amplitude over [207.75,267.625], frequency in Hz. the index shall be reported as 1.26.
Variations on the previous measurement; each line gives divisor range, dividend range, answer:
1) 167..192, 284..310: 1.40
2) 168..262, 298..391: 1.35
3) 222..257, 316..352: 1.20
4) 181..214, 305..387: 1.37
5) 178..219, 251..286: 1.09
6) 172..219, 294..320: 1.27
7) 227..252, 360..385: 1.41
